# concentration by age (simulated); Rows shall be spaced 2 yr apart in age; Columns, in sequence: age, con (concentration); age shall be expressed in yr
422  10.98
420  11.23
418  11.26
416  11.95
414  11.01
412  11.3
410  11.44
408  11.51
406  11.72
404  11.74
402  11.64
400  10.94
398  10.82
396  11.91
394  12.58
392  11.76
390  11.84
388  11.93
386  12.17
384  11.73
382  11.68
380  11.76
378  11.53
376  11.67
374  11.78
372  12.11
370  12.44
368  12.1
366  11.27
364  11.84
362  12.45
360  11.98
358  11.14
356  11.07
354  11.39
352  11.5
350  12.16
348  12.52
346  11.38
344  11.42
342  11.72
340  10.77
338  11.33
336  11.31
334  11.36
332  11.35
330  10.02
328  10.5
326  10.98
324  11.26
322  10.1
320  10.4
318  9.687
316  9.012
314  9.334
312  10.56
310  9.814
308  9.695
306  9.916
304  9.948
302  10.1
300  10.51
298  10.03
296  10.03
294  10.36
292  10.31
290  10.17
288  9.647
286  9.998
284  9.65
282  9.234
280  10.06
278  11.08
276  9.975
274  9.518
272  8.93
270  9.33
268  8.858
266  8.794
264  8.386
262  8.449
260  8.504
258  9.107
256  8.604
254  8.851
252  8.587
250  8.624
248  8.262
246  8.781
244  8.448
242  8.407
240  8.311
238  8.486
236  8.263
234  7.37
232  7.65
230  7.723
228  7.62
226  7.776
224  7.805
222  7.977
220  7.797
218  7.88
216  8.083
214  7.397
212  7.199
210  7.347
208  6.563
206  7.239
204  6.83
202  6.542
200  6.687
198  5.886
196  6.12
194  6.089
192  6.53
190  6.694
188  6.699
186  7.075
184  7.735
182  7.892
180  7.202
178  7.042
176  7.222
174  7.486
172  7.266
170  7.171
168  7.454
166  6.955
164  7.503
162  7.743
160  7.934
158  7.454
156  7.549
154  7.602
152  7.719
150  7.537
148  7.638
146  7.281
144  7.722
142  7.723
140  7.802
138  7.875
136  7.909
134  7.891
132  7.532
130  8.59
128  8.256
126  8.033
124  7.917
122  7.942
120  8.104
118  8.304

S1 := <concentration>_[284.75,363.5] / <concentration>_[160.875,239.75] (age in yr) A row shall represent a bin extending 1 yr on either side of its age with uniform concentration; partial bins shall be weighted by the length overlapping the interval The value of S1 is 1.47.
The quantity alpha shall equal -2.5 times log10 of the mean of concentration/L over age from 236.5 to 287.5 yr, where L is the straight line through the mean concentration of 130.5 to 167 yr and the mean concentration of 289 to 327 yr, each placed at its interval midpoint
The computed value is 0.05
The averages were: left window 7.64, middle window 9.01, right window 10.1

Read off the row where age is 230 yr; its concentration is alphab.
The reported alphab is 7.723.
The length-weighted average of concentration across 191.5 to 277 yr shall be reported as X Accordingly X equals 7.95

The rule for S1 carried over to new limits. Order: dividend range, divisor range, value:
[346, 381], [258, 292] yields 1.25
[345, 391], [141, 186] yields 1.58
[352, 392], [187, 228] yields 1.67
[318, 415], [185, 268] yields 1.49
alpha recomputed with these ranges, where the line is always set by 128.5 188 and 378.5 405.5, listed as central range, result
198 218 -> 0.19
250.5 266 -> 0.08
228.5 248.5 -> 0.11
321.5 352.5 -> -0.05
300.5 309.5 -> 0.03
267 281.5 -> 0.00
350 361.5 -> -0.04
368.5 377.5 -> -0.06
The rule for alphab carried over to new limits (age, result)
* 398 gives 10.82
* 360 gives 11.98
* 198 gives 5.886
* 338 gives 11.33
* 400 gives 10.94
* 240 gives 8.311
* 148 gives 7.638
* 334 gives 11.36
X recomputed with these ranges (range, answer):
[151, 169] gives 7.55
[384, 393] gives 11.9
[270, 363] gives 10.5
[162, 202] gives 6.99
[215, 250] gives 8.05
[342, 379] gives 11.8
